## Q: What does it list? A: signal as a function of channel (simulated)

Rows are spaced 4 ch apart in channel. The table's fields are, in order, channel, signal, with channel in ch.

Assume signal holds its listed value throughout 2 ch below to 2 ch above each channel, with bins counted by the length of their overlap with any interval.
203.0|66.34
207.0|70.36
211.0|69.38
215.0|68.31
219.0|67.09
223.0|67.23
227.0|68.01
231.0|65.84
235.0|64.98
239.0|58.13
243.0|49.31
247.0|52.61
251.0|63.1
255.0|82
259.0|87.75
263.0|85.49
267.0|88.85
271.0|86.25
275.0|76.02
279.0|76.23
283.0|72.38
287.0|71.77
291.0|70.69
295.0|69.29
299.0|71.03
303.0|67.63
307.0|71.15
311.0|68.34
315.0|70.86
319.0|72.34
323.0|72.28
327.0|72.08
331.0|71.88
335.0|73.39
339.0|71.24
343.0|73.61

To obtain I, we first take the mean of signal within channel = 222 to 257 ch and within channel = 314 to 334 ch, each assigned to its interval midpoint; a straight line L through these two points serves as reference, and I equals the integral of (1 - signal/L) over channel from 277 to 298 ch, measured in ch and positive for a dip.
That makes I -1.16 ch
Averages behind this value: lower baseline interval 63.4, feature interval 72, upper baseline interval 72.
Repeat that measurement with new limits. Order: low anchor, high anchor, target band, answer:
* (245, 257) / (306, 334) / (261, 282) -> -4.5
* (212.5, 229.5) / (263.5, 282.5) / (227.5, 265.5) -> 3.4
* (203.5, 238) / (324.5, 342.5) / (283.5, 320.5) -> 0.3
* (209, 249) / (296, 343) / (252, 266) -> -3.8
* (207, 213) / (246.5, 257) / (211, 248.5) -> 3.2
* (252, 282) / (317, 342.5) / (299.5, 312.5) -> 1.2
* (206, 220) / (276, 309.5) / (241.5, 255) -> 2.1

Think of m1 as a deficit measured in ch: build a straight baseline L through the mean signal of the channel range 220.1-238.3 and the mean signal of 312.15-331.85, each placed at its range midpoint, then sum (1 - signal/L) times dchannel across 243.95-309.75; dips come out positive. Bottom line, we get -4.9 ch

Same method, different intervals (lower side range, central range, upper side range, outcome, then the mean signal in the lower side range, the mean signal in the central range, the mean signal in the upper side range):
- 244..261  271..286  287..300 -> -1.2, 70.1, 76.2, 70.5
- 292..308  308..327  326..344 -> 0.0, 69.7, 71.1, 72.4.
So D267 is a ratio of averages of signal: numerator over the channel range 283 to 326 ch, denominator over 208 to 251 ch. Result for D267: 1.12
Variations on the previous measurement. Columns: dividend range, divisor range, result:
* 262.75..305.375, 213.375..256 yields 1.18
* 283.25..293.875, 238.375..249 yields 1.35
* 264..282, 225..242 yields 1.29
